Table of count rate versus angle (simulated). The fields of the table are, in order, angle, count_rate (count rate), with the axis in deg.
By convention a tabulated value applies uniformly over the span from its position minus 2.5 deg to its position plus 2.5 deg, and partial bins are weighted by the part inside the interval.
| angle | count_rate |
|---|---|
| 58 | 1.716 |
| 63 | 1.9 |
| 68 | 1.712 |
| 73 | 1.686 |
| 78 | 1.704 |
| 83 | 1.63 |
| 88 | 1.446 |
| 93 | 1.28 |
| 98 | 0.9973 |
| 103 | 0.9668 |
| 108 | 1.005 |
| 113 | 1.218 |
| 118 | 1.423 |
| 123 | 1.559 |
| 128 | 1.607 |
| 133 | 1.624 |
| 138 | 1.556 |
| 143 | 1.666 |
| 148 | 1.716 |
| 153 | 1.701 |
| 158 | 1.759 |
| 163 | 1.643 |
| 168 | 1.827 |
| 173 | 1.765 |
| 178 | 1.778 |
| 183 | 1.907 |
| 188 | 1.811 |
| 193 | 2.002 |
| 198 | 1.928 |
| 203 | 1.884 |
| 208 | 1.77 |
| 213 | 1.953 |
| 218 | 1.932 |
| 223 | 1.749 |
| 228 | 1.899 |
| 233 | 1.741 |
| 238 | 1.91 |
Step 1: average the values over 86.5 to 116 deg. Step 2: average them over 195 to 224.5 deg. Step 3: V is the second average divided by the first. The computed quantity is 1.64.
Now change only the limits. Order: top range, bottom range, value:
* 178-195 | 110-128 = 1.33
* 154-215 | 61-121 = 1.30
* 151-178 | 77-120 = 1.36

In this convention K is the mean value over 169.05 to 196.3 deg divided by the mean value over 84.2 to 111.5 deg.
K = 1.59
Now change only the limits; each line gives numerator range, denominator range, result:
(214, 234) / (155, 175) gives 1.06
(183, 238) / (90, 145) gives 1.38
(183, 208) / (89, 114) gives 1.71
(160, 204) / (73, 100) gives 1.27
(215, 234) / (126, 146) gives 1.14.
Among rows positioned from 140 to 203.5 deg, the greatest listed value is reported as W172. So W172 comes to 2.002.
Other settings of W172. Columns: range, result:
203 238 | 1.953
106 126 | 1.559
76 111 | 1.704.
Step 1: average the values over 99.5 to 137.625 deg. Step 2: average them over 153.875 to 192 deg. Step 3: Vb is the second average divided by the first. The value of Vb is 1.33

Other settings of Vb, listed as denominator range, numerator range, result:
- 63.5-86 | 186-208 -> 1.12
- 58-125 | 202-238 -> 1.29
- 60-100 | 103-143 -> 0.91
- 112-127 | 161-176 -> 1.22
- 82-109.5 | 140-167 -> 1.41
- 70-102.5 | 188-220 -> 1.33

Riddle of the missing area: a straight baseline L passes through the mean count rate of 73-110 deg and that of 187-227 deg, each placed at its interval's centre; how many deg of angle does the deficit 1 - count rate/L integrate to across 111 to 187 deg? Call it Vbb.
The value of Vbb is -2.5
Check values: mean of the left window 1.32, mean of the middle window 1.66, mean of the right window 1.88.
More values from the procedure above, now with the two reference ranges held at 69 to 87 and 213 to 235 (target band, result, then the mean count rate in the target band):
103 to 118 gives 4.9 deg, 1.14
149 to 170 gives 0.4 deg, 1.73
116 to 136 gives 1.9 deg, 1.56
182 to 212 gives -1.2 deg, 1.89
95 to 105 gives 4.1 deg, 0.998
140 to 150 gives 0.4 deg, 1.68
